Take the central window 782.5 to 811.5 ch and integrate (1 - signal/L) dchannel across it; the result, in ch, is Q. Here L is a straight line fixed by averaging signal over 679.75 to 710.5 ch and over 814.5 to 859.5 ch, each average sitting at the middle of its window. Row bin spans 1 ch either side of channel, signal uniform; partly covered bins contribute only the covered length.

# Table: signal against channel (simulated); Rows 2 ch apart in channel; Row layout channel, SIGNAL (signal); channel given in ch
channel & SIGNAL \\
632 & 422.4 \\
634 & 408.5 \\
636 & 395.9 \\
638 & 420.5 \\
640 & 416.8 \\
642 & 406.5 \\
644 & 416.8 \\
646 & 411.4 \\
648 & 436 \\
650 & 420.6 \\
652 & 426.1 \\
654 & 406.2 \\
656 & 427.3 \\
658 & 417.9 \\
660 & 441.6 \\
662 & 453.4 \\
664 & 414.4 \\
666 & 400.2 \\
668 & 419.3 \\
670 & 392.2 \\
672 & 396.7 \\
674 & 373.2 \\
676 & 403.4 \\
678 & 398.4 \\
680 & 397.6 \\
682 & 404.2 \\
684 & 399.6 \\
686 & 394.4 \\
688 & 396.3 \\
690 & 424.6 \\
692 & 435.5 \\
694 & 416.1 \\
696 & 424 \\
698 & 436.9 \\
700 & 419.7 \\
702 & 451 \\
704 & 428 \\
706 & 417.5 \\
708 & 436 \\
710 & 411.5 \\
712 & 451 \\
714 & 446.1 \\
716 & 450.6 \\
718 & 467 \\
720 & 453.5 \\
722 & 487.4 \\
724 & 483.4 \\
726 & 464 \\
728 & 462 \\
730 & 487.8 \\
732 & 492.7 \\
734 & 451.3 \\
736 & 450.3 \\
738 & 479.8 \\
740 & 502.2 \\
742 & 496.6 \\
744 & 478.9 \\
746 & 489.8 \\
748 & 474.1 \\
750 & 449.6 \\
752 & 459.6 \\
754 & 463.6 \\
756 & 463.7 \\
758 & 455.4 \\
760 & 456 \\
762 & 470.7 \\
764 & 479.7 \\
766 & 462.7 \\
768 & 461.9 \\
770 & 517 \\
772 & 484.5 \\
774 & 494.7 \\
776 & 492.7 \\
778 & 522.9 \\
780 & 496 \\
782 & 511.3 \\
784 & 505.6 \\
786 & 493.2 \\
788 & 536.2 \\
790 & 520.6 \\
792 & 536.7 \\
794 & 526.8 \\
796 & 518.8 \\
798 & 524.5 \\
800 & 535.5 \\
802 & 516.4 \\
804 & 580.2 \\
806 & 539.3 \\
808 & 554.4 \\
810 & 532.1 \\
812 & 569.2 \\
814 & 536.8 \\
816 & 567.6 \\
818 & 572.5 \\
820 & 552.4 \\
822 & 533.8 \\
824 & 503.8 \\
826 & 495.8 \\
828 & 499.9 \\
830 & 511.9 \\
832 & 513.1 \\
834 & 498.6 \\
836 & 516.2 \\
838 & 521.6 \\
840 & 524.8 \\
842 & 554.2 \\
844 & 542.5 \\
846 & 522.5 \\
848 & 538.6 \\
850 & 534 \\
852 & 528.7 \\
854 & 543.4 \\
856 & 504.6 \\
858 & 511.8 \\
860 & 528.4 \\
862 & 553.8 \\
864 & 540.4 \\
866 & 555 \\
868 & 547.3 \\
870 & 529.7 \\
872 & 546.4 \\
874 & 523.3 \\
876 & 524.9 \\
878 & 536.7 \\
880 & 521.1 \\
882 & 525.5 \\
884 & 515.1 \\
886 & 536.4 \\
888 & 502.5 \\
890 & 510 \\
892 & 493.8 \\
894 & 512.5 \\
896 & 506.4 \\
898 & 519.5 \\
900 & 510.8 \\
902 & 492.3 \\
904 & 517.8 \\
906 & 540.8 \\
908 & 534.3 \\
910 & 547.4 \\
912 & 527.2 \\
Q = -2.0 ch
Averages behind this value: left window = 419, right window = 527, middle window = 530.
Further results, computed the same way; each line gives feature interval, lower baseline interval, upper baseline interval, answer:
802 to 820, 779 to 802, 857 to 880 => -1.1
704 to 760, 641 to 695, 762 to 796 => 0.1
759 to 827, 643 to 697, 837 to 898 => -4.6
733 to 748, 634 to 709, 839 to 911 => -0.8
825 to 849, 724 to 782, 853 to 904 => -0.5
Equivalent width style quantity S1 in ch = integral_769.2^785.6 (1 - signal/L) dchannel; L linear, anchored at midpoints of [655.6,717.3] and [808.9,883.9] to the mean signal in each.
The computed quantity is -0.67 ch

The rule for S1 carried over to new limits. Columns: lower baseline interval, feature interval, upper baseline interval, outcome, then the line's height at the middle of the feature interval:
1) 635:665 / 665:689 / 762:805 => 2.2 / 439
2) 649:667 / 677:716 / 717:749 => 2.5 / 450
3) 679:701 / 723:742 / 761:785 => -0.9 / 454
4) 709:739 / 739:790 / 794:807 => 1.6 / 501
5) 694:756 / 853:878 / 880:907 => -1.4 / 505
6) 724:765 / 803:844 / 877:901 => -3.2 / 496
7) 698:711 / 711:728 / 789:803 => -0.7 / 444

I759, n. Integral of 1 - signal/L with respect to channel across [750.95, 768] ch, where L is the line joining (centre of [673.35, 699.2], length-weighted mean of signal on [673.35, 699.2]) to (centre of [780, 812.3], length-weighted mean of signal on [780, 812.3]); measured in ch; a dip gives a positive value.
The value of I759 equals 0.9 ch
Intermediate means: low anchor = 409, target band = 464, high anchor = 529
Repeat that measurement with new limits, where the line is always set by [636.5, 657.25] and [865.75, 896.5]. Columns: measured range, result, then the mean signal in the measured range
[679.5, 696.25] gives 1.0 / 410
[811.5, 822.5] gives -1.4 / 556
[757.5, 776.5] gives -0.2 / 478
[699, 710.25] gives 0.4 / 428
